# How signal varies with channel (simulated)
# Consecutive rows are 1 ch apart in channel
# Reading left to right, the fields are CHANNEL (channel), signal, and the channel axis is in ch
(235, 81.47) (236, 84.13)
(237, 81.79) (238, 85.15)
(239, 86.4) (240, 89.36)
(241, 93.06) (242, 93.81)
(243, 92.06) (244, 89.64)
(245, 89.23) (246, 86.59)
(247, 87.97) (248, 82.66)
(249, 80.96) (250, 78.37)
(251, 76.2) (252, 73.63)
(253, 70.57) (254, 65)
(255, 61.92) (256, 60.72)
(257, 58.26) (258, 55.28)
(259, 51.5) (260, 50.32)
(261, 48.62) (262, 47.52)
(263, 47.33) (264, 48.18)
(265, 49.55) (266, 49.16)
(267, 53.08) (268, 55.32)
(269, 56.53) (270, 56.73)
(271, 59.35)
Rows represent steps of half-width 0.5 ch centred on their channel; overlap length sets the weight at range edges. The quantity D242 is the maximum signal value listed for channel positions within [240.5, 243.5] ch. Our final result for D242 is 93.81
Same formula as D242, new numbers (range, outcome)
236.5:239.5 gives 86.4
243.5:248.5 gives 89.64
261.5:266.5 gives 49.55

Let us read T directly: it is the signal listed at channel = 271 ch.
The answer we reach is 59.35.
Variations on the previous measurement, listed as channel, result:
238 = 85.15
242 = 93.81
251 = 76.2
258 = 55.28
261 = 48.62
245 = 89.23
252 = 73.63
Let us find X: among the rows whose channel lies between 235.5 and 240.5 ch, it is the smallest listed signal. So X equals 81.79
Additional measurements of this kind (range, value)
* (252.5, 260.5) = 50.32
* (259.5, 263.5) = 47.33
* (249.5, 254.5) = 65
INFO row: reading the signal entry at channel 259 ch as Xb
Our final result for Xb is 51.5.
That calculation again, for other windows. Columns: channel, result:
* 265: 49.55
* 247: 87.97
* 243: 92.06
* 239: 86.4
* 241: 93.06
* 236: 84.13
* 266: 49.16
